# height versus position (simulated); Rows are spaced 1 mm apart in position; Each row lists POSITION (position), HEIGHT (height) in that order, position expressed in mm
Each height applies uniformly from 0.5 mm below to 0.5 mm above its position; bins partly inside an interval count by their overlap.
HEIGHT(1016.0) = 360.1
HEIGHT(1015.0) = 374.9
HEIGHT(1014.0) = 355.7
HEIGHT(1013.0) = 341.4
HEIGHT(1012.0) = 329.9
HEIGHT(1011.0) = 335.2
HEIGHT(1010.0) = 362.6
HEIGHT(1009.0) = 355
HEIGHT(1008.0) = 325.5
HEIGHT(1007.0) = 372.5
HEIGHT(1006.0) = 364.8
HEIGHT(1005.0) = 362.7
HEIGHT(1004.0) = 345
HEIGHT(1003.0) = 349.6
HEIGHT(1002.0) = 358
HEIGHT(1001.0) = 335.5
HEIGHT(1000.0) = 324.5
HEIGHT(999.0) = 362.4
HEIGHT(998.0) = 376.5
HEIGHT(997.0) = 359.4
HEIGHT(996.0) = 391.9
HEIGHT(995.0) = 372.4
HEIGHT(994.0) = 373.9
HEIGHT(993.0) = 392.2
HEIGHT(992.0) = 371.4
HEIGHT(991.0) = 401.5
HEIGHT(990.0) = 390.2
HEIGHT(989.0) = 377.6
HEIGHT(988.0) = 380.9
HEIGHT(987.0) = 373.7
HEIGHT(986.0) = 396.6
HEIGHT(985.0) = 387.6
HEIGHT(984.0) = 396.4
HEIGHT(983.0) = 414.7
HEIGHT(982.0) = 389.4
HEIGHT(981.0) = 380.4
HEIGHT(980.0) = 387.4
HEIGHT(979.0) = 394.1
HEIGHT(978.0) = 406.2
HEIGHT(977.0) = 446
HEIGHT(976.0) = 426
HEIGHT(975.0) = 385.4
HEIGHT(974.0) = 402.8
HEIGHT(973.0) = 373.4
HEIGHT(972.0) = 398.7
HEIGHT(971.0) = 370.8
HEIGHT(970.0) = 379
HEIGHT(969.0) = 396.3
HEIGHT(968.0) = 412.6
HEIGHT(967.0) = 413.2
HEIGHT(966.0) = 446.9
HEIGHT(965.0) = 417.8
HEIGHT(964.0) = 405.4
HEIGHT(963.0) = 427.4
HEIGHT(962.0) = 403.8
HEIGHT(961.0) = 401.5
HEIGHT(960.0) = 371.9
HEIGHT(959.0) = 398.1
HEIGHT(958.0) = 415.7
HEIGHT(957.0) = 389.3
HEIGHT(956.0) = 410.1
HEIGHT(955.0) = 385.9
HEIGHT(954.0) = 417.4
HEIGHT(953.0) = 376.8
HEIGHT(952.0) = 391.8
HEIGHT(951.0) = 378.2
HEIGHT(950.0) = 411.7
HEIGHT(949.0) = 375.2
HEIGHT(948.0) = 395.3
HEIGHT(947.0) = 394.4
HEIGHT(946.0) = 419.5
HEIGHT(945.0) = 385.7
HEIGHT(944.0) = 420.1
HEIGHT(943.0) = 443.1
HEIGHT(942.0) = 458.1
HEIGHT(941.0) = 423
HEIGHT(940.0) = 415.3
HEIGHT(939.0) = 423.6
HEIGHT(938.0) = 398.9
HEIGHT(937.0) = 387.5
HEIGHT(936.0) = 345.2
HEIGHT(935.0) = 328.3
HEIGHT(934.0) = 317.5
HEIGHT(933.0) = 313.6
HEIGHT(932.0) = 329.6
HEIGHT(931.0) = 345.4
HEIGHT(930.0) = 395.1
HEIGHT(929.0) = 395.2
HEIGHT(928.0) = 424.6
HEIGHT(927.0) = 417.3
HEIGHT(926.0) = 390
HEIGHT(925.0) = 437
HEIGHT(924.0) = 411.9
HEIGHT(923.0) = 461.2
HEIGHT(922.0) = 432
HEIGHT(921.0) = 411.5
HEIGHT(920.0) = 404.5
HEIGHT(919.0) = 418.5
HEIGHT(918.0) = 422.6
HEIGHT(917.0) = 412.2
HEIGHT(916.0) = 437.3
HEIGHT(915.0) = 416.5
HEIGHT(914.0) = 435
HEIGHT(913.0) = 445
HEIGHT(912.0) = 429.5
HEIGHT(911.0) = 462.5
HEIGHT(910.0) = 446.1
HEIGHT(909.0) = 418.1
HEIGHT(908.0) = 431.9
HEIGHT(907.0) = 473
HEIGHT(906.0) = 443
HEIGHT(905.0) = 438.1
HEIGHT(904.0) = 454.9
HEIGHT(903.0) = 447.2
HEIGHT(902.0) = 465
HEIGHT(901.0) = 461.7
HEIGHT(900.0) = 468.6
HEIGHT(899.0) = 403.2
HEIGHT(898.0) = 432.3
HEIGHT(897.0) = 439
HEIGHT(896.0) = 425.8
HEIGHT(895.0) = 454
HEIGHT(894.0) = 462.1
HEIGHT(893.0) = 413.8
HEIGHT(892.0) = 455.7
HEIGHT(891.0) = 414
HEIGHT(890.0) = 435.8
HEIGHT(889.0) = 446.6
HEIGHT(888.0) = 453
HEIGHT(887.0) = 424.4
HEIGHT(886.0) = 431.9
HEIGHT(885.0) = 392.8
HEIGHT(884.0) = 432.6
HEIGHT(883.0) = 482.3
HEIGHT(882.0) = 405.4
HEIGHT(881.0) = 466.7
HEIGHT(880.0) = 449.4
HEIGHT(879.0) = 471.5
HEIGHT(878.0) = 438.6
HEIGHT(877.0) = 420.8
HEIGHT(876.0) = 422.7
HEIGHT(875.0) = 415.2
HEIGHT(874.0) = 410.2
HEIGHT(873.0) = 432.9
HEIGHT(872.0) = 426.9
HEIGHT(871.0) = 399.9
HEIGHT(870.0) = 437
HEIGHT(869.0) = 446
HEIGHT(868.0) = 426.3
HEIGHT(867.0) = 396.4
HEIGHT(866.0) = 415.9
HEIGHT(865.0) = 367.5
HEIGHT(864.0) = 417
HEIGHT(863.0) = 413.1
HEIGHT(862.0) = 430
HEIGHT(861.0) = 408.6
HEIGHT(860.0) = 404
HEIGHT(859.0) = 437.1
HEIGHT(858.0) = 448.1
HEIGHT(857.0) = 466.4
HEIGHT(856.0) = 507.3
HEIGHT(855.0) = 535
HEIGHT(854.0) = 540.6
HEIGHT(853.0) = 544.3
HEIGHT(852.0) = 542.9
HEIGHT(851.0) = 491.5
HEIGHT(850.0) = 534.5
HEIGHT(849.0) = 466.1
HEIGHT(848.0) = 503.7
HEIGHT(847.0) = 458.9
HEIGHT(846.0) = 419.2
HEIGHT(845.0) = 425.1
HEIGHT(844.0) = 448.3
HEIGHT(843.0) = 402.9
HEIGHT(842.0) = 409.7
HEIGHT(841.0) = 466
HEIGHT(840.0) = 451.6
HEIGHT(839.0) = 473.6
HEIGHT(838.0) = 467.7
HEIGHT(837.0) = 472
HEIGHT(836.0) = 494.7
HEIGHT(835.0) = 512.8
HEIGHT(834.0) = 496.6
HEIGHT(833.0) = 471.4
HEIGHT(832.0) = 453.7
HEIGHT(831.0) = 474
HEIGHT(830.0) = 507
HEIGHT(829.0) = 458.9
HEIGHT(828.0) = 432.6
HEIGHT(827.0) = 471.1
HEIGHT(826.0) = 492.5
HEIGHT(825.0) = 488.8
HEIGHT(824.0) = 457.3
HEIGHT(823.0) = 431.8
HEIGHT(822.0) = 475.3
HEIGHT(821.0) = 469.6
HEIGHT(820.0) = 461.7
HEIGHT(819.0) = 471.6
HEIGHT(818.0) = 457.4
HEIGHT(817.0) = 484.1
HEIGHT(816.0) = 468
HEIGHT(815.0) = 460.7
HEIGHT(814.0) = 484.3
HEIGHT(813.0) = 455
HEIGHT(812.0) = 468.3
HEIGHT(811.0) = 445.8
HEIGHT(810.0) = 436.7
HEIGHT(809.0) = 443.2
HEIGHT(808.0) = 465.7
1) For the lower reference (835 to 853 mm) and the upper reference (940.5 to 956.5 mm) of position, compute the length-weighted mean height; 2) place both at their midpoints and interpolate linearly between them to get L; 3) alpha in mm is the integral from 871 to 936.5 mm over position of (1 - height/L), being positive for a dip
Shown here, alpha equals 1.5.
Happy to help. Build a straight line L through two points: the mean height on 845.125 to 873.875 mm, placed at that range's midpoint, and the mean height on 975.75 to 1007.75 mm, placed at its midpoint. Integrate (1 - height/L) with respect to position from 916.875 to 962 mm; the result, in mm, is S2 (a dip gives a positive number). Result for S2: 1.2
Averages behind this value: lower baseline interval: 453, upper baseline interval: 379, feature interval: 398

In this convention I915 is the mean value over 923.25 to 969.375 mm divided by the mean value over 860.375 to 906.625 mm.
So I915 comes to 0.9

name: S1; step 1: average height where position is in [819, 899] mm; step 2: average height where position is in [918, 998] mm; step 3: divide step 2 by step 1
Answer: 0.88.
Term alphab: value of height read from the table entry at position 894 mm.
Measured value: 462.1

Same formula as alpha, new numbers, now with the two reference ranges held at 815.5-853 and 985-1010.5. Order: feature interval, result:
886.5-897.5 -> -0.12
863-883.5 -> 0.85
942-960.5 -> -0.17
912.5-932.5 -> 0.14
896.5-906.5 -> -0.40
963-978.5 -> -0.87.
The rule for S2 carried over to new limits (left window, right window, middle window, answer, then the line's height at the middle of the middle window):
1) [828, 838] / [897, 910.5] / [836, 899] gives 2.3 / 462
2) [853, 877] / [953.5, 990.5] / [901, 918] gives -0.8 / 421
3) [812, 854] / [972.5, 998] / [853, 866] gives 0.2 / 458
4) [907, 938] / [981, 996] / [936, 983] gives -0.9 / 395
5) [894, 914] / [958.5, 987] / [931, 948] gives 1.4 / 422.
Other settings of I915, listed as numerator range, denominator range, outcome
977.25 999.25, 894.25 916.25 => 0.87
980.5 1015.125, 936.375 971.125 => 0.91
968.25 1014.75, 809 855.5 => 0.80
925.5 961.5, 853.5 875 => 0.90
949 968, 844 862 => 0.85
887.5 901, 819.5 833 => 0.94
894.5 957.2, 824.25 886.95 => 0.91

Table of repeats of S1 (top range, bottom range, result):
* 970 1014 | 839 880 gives 0.84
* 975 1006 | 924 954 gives 0.97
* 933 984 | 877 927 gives 0.91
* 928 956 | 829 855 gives 0.81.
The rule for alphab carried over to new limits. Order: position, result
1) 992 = 371.4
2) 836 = 494.7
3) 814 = 484.3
